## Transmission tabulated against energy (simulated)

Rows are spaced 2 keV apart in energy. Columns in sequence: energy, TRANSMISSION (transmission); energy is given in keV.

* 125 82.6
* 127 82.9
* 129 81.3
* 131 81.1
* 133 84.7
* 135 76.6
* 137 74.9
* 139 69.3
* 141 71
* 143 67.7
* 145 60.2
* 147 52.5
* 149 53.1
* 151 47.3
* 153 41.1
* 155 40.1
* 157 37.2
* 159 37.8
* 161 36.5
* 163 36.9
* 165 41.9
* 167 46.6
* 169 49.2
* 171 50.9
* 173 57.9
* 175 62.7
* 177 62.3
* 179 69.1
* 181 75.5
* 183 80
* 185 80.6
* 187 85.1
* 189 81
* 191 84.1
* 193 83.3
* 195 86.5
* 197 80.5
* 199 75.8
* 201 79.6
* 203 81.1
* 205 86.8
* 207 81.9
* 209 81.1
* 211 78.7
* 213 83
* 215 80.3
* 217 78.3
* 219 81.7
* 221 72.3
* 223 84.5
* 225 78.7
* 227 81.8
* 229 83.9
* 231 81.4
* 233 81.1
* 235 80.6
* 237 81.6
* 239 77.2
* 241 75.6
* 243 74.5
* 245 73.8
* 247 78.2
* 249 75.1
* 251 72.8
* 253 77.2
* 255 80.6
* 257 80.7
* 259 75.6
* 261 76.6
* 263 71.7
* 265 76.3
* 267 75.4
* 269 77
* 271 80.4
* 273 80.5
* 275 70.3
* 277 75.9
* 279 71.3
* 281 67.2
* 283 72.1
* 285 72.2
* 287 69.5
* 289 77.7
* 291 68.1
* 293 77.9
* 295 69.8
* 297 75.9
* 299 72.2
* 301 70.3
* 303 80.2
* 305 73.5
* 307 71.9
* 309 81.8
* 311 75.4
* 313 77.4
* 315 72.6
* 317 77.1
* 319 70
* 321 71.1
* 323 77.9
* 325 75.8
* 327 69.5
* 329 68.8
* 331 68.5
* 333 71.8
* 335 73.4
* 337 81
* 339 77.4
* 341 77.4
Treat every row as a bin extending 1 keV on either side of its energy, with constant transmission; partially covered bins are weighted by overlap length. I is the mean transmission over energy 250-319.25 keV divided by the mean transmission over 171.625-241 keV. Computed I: 0.95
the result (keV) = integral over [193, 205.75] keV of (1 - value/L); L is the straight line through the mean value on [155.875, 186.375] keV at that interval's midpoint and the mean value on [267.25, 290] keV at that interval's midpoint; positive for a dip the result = -4.6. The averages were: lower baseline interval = 55.3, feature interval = 81.7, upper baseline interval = 74.1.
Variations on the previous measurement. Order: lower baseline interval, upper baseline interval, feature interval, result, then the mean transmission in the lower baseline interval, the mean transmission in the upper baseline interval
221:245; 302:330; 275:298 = 1.16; 79.5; 74.5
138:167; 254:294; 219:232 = -3.19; 49.4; 74.8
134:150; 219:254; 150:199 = 6.68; 65.7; 78.4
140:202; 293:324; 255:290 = -1.83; 61.7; 74.6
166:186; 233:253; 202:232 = -3.95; 63.5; 76.9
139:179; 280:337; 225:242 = -4.96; 51.1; 73.3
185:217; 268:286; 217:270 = -0.30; 81.8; 74.1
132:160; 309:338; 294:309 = -0.42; 58.1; 73.9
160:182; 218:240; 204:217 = -1.79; 53.6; 80.4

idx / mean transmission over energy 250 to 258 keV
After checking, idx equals 77.8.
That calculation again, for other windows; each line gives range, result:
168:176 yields 55.2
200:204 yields 80.3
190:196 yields 84.6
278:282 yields 69.2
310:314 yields 76.4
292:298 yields 74.5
